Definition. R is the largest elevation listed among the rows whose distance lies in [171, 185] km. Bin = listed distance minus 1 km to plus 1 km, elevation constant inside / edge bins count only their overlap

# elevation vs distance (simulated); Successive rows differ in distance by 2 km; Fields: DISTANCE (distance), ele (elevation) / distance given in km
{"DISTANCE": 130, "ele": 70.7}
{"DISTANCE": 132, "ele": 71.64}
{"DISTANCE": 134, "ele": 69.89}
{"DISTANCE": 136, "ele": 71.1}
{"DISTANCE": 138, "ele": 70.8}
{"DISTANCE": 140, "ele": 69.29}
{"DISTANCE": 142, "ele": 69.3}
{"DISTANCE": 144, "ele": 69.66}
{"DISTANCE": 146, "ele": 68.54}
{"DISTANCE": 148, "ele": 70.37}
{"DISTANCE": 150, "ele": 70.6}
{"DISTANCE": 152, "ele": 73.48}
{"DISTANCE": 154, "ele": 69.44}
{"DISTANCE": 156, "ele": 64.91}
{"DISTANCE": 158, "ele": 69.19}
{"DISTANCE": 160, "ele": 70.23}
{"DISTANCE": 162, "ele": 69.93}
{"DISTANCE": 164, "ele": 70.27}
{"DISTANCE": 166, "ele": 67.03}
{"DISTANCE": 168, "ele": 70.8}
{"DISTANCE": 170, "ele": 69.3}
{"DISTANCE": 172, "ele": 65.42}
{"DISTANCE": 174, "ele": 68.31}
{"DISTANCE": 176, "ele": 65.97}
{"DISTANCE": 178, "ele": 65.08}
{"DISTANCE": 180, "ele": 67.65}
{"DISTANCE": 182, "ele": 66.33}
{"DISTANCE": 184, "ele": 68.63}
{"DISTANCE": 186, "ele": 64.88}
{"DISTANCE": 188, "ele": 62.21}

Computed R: 68.63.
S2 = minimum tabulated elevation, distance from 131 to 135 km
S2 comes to 69.89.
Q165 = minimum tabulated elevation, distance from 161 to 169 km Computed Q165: 67.03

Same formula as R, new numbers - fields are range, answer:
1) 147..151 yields 70.6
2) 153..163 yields 70.23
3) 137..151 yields 70.8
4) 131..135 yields 71.64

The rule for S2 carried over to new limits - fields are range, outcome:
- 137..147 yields 68.54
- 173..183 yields 65.08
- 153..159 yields 64.91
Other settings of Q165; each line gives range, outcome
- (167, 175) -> 65.42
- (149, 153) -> 70.6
